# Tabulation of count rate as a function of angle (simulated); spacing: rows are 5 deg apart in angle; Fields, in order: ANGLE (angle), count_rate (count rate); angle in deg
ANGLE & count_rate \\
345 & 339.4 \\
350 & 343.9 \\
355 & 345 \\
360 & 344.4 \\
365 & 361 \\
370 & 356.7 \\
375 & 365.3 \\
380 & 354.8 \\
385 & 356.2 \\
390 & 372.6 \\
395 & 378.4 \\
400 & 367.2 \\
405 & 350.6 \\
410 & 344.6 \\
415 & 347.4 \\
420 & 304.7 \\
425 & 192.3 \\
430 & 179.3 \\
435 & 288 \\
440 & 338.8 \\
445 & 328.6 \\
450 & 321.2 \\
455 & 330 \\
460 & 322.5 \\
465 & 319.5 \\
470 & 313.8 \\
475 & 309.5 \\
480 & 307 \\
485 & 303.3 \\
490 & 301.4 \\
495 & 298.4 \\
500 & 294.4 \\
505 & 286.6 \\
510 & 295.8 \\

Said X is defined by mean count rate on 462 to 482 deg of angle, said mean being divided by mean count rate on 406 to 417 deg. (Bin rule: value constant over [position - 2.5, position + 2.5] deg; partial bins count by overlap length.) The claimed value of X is 0.9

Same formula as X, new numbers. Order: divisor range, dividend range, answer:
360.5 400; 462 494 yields 0.85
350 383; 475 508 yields 0.85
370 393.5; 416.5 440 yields 0.71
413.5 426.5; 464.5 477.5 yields 1.11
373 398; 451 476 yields 0.87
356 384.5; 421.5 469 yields 0.82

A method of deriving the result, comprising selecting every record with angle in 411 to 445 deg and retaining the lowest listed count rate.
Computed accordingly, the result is 179.3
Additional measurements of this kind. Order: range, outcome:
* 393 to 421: 304.7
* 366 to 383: 354.8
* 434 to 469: 288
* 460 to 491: 301.4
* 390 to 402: 367.2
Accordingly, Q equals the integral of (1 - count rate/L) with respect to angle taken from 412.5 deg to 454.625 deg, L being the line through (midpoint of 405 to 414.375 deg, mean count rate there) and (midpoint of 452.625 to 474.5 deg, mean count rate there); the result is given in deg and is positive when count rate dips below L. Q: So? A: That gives 5.65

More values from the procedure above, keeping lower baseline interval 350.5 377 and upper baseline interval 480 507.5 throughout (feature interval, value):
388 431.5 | 2.2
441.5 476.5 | -1.0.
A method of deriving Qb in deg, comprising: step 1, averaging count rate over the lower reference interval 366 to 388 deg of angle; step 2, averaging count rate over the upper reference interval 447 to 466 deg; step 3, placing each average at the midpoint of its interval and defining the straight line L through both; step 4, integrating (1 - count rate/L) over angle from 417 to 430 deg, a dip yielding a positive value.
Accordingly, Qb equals 3.8 deg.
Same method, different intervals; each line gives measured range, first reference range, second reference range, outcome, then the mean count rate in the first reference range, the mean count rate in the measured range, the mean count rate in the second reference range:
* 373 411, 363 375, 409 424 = -2.6 deg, 360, 362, 317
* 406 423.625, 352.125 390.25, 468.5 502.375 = 0.6 deg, 356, 325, 304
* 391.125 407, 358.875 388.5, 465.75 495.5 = -1.0 deg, 358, 366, 307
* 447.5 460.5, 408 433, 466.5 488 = -1.4 deg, 273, 325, 309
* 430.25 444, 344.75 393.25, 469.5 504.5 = 1.3 deg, 355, 293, 302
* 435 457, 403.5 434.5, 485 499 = -2.6 deg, 285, 325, 300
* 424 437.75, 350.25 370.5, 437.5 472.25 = 4.4 deg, 350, 225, 325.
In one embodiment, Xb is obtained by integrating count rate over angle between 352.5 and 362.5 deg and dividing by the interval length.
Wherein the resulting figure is 345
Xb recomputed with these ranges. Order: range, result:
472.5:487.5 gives 307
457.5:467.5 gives 321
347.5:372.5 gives 350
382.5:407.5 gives 365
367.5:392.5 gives 361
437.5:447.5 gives 334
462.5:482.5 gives 312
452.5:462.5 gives 326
